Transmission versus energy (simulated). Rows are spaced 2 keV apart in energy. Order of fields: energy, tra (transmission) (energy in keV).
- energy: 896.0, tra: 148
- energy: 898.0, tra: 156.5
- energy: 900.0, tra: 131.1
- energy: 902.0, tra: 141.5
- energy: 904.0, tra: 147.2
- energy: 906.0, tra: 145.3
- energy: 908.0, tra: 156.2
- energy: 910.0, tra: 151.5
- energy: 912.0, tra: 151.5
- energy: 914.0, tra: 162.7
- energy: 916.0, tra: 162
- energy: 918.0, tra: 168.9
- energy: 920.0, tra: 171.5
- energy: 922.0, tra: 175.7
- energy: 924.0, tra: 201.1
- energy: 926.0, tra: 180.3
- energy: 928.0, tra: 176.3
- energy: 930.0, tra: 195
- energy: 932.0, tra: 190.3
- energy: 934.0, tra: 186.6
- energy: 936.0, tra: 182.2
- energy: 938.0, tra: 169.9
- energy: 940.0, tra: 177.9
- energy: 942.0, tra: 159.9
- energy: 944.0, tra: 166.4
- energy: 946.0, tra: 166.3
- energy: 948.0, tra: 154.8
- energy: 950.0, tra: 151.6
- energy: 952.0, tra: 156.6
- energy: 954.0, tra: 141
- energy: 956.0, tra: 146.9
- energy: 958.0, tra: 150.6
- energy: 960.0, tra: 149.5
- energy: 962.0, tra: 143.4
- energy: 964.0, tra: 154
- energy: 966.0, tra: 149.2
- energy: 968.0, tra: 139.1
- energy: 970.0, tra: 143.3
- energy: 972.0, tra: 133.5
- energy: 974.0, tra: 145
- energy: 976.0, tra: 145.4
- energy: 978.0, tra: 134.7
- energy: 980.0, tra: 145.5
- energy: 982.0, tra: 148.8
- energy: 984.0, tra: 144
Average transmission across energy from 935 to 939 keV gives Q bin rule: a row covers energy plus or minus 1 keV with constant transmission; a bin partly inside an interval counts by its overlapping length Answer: 176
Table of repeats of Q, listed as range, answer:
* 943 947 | 166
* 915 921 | 167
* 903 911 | 150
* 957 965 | 149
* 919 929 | 181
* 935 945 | 171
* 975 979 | 140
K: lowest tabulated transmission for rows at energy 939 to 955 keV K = 141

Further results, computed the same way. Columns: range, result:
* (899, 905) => 131.1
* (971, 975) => 133.5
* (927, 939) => 169.9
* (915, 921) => 162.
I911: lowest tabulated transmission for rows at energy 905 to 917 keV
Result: 145.3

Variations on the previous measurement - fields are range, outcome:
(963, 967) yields 149.2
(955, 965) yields 143.4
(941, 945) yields 159.9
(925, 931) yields 176.3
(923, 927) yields 180.3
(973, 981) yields 134.7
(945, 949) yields 154.8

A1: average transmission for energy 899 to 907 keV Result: 141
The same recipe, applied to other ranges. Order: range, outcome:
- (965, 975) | 142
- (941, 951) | 160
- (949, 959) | 149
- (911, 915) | 157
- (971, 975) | 139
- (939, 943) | 169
